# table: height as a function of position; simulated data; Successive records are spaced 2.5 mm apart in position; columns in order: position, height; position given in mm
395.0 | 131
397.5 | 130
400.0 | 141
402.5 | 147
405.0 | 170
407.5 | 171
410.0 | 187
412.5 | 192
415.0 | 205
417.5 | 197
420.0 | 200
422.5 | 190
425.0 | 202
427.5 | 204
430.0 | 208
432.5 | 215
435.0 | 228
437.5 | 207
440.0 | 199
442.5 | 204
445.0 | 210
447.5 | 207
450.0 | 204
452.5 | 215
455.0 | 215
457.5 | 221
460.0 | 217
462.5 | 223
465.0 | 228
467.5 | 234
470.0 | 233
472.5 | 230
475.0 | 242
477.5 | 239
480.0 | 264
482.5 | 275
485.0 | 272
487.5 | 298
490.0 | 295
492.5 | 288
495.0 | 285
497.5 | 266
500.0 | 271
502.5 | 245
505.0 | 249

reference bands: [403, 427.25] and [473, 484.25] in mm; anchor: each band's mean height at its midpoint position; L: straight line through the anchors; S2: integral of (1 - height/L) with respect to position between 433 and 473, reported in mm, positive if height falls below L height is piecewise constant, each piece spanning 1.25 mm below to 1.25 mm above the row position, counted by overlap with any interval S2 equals 1.9 mm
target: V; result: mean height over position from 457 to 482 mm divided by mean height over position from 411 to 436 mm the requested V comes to 1.15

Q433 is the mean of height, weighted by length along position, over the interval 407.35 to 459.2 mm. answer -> 205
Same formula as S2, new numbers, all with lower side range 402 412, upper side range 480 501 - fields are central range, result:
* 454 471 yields 1.37 mm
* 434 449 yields 0.54 mm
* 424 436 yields -0.55 mm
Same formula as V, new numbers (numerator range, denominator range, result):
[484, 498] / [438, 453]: 1.38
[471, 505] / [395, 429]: 1.49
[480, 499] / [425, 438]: 1.33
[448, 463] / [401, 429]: 1.15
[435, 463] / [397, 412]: 1.32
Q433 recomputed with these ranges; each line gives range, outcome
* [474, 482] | 251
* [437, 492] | 234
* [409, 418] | 195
